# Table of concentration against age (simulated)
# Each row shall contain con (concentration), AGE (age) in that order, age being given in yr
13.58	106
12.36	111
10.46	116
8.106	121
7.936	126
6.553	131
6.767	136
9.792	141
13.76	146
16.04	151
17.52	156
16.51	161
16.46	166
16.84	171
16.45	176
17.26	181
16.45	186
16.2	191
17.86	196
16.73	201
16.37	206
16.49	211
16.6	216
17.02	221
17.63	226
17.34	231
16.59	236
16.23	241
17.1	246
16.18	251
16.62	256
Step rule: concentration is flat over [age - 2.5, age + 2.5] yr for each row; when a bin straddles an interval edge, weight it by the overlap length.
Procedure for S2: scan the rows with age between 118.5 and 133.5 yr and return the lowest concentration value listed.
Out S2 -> 6.553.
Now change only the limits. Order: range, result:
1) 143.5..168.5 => 13.76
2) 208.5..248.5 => 16.23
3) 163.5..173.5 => 16.46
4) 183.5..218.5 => 16.2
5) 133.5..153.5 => 6.767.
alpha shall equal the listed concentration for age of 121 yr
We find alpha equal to 8.106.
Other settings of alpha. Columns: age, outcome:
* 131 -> 6.553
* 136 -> 6.767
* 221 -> 17.02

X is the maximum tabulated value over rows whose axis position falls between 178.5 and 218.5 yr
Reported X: 17.86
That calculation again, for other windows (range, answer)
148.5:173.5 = 17.52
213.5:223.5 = 17.02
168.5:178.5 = 16.84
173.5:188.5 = 17.26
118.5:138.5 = 8.106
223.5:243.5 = 17.63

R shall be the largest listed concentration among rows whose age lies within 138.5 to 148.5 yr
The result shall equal 13.76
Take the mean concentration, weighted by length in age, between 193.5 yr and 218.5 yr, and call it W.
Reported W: 16.8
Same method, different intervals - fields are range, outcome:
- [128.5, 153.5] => 10.6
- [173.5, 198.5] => 16.8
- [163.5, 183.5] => 16.8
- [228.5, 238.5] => 17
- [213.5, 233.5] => 17.1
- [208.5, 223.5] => 16.7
